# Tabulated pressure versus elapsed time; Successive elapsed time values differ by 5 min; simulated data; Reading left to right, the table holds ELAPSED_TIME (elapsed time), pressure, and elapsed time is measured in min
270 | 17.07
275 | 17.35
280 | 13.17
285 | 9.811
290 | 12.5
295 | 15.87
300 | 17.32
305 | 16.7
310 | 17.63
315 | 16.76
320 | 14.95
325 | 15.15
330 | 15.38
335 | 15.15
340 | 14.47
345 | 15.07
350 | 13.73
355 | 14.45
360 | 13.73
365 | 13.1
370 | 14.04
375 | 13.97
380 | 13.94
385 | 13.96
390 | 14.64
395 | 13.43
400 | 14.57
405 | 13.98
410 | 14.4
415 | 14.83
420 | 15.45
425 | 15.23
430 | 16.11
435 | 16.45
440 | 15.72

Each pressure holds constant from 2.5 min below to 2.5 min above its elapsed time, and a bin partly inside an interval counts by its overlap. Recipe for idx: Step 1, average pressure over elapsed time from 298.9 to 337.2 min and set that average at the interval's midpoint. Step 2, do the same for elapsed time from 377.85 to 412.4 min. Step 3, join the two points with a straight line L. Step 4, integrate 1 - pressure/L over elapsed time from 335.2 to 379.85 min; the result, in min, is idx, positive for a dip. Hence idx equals 2.9 min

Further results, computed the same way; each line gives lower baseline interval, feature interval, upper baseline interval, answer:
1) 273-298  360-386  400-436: 1.53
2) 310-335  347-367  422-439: 2.51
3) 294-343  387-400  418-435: 1.36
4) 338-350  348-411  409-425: 3.35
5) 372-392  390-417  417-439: 1.13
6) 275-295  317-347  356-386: -3.57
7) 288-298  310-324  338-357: -1.62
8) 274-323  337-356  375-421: 0.37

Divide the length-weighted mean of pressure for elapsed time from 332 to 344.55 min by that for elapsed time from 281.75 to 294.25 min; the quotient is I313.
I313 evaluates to 1.2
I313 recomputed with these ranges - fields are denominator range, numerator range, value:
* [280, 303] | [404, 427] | 1.07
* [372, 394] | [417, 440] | 1.12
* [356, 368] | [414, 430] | 1.13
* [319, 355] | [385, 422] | 0.97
